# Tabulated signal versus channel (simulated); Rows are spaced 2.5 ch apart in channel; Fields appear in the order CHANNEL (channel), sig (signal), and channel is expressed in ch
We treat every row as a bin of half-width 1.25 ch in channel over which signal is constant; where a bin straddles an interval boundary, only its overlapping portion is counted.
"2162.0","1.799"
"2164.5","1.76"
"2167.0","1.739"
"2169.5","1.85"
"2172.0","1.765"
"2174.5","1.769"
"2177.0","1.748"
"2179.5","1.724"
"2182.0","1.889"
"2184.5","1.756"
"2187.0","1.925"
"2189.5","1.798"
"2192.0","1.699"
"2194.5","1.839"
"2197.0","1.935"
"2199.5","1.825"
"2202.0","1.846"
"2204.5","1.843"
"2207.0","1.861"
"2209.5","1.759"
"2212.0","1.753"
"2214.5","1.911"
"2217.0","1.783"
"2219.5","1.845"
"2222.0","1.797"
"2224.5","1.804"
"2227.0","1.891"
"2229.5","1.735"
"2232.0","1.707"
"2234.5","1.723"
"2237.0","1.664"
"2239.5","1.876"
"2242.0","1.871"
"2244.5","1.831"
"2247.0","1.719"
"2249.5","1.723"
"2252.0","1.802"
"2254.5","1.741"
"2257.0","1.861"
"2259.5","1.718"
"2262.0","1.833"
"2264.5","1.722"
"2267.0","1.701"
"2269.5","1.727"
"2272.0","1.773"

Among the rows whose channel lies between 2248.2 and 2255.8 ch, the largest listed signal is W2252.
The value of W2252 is 1.802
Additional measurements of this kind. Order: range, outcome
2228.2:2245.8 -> 1.876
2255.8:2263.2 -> 1.861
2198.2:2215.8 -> 1.911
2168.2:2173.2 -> 1.85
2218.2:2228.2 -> 1.891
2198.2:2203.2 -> 1.846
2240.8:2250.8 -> 1.871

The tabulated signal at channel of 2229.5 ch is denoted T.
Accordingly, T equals 1.735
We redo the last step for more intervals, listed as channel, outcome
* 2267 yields 1.701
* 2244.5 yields 1.831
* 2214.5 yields 1.911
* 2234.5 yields 1.723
